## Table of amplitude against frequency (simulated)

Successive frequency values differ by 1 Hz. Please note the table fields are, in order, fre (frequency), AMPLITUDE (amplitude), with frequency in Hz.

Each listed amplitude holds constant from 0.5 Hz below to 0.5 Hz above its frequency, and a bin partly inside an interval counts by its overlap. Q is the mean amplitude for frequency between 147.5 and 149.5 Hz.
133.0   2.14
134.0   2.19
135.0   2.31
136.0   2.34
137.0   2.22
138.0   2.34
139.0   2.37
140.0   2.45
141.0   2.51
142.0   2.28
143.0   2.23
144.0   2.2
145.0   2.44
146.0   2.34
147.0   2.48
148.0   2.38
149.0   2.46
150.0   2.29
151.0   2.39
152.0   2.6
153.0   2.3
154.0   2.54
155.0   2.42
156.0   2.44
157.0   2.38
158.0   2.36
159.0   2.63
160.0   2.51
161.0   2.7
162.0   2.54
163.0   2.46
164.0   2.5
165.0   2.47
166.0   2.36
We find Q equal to 2.42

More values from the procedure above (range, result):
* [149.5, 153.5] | 2.4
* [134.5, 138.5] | 2.3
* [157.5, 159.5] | 2.5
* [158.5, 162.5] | 2.59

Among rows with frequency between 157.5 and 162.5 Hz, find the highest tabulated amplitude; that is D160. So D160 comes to 2.7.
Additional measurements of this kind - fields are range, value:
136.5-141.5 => 2.51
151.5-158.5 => 2.6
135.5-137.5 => 2.34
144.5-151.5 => 2.48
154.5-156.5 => 2.44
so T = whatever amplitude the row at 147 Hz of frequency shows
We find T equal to 2.48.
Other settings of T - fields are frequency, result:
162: 2.54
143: 2.23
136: 2.34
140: 2.45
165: 2.47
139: 2.37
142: 2.28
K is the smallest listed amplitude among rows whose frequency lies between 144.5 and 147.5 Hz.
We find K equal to 2.34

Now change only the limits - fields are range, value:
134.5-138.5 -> 2.22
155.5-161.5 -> 2.36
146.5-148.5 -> 2.38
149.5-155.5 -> 2.29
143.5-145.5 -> 2.2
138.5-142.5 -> 2.28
